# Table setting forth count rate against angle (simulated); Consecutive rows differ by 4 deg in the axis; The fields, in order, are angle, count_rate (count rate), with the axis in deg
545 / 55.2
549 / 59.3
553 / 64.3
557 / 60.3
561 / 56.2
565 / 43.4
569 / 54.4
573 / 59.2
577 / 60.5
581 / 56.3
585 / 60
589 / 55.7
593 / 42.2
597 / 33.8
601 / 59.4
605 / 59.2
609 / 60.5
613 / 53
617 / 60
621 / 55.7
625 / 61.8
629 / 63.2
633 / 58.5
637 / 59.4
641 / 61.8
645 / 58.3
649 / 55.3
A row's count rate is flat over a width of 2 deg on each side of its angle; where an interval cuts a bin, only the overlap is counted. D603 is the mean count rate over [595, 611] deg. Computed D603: 53.2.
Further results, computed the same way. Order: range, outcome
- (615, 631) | 60.2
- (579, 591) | 57.3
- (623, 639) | 60.7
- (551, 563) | 60.3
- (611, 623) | 56.2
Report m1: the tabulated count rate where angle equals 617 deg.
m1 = 60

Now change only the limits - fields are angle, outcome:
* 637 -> 59.4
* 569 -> 54.4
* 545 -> 55.2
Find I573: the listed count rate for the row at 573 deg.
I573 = 59.2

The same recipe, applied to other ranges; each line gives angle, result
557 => 60.3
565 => 43.4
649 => 55.3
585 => 60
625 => 61.8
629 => 63.2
